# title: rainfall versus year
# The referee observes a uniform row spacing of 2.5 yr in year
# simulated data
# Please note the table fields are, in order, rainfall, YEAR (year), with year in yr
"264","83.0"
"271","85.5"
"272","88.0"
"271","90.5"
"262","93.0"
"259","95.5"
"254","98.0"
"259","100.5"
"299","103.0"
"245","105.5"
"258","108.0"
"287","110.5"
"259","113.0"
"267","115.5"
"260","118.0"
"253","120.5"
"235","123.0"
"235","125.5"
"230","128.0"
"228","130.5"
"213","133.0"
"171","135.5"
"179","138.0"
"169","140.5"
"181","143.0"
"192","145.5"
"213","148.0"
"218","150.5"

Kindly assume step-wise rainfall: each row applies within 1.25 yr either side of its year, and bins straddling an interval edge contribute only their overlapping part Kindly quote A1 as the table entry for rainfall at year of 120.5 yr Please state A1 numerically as 253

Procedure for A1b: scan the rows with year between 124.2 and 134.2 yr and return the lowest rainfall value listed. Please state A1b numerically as 213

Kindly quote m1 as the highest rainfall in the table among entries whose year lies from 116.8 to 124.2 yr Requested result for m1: 260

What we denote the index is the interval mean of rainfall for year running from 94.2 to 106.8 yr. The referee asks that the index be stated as 263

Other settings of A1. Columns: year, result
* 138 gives 179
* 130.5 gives 228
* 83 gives 264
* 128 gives 230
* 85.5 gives 271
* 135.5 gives 171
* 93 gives 262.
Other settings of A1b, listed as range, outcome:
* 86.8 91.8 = 271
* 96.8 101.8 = 254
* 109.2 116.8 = 259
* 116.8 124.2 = 235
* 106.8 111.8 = 258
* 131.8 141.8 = 169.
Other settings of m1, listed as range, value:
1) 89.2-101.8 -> 271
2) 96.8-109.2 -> 299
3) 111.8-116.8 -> 267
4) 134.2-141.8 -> 179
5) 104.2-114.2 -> 287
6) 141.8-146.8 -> 192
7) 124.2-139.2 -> 235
